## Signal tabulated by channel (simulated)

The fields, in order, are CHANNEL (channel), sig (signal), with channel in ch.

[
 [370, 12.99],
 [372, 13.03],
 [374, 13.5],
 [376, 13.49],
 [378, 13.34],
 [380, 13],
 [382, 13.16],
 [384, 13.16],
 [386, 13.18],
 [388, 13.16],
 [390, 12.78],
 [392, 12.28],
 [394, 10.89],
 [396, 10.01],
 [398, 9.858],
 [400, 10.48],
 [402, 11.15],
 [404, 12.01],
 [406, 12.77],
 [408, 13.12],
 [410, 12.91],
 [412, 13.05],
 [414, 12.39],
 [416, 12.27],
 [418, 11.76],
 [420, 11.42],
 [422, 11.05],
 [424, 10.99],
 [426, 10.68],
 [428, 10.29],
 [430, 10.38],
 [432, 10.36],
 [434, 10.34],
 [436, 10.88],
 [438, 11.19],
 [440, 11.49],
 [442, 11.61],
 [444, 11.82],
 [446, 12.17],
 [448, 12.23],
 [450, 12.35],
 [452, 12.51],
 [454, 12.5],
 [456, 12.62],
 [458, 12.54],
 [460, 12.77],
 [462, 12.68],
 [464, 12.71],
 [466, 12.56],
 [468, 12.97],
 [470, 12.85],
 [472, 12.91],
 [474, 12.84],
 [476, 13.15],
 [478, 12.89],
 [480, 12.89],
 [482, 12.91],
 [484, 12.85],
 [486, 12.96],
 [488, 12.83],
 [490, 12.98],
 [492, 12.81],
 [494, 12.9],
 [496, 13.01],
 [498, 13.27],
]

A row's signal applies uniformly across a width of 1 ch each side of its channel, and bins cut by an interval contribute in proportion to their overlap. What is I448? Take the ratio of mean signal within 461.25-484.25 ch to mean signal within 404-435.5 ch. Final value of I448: 1.1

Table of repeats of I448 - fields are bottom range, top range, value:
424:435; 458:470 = 1.22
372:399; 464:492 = 1.03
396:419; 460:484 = 1.08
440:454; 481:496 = 1.07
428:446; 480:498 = 1.17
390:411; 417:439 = 0.93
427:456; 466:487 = 1.12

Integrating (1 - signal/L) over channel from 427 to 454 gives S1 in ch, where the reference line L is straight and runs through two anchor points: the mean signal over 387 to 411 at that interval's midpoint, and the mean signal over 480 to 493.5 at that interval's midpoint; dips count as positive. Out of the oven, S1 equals 2.0 ch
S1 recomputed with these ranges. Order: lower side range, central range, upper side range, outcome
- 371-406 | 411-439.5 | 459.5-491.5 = 2.95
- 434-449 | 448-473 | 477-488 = -0.99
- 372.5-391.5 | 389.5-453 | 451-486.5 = 7.11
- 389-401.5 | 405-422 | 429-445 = -2.07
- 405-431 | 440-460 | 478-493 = 0.09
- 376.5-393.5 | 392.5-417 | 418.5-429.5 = 0.26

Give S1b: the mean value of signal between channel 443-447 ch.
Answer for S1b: 12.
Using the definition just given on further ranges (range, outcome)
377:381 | 13.2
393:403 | 10.5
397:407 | 11.3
